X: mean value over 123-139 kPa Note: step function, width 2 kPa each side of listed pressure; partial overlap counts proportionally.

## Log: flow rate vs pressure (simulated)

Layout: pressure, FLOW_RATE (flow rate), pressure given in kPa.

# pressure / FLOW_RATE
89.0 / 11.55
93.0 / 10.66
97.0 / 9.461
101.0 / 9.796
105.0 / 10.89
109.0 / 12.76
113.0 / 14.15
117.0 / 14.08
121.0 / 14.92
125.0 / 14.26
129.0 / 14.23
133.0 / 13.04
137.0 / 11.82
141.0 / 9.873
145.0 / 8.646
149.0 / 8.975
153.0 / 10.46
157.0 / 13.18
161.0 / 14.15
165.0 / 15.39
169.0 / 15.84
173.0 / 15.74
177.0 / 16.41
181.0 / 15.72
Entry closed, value 13.3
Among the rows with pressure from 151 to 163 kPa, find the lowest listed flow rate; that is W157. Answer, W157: 10.46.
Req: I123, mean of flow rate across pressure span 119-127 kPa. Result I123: 14.6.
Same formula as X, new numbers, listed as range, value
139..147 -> 9.26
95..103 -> 9.63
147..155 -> 9.72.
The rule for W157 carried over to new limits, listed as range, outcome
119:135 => 13.04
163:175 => 15.39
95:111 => 9.461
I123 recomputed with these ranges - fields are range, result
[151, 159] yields 11.8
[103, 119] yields 13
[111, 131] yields 14.3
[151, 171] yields 13.8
